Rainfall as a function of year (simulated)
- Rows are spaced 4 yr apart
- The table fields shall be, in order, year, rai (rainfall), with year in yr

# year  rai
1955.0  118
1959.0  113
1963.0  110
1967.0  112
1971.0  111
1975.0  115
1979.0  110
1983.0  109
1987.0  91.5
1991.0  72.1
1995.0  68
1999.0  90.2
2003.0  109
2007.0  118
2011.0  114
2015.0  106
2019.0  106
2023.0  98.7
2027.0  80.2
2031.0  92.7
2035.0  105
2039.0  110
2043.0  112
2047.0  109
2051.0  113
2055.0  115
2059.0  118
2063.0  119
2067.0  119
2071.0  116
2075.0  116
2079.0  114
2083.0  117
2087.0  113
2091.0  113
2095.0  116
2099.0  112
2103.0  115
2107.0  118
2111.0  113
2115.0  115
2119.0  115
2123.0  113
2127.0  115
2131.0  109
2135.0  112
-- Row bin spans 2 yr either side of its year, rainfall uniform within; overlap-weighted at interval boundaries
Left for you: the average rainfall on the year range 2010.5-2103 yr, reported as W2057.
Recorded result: 110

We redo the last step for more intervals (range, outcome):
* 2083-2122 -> 115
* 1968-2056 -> 102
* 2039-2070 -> 115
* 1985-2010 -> 92.4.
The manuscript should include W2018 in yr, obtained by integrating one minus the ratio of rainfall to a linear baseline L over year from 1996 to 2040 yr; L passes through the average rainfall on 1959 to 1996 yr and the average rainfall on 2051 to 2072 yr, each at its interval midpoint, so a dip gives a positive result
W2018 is 2.9 yr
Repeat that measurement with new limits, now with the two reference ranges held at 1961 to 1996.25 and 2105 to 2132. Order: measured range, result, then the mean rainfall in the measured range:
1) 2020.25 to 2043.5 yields 1.4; 99.2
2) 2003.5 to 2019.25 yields -1.2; 111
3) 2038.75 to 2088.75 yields -2.8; 115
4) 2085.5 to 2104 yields -0.3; 114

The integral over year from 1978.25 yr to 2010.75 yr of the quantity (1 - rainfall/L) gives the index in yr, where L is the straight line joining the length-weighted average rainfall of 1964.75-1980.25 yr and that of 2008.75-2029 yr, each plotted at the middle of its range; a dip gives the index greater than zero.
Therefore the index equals 3.2 yr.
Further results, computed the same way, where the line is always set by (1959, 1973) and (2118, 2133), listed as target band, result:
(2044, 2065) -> -0.5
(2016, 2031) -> 2.2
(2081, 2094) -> -0.2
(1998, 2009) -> 0.4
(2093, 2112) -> -0.4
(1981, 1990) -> 1.2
